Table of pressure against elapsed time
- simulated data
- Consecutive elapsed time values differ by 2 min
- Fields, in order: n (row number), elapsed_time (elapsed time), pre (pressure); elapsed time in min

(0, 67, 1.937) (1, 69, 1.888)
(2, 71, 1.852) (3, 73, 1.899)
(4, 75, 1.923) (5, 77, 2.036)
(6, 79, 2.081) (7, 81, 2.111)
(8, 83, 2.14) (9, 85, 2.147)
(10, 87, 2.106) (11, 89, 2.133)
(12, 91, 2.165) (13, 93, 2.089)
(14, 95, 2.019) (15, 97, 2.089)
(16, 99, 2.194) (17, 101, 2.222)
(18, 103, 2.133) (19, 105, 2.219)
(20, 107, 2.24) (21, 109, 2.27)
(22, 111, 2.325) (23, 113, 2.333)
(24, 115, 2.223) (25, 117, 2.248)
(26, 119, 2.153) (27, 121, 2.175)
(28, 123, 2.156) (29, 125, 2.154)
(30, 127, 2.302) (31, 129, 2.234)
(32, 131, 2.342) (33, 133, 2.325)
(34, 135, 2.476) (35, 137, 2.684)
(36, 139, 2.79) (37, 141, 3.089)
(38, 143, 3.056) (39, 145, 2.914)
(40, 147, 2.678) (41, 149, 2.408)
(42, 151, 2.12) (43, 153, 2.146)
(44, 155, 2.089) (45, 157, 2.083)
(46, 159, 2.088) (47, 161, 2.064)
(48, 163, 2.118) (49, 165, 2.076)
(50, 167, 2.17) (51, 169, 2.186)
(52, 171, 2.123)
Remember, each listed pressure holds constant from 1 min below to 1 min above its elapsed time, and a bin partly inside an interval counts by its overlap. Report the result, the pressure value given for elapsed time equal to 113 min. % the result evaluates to 2.333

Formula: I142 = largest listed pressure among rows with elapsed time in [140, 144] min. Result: 3.089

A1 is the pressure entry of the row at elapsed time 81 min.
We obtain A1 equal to 2.111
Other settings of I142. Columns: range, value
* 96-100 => 2.194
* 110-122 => 2.333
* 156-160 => 2.088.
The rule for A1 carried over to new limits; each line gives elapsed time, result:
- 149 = 2.408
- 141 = 3.089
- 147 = 2.678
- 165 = 2.076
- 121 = 2.175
